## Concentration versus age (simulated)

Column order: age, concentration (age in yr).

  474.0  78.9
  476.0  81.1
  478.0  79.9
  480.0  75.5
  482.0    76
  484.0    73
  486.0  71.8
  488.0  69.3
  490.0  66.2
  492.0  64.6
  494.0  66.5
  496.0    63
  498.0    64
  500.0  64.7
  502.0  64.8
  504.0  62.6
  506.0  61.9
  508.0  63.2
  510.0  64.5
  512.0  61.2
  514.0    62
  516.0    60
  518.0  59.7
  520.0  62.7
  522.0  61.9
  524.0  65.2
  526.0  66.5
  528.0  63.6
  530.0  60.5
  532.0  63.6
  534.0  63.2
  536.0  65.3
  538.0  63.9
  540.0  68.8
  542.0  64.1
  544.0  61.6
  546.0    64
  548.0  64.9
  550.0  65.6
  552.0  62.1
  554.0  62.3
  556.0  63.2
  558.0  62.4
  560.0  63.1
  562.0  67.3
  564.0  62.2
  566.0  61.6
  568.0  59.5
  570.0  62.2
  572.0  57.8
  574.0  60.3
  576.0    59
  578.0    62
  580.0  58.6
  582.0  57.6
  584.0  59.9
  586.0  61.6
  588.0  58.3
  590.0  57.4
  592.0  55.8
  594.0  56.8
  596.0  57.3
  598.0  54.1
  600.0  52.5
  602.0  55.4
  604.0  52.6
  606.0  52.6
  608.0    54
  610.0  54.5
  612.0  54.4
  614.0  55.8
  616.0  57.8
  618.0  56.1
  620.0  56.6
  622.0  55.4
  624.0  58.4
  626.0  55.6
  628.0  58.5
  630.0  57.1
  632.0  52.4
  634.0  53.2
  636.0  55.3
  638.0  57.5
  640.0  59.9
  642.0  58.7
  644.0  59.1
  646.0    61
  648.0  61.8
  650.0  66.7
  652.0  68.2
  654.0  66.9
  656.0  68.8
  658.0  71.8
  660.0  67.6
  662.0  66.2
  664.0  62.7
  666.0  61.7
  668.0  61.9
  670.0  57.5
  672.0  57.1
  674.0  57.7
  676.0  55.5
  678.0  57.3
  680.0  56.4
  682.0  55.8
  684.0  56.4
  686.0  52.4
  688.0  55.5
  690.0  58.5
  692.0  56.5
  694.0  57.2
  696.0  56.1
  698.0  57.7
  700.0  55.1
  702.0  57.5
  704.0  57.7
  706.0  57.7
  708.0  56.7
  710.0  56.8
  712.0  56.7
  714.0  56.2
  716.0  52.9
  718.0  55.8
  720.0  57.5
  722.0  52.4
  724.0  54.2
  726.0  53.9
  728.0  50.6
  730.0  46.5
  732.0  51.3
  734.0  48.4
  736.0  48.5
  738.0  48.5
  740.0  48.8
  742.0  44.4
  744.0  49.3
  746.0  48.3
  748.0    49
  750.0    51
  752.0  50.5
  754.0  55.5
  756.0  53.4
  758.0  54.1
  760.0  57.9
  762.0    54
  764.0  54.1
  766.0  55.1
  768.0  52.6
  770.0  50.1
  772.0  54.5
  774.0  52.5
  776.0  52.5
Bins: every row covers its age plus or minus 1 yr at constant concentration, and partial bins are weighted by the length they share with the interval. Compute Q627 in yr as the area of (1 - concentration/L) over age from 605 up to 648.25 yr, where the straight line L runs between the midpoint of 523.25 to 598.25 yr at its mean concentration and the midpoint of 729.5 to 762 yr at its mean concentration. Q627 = 0.9 yr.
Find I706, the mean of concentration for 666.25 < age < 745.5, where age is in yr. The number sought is 54.6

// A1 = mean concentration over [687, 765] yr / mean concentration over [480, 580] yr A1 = 0.84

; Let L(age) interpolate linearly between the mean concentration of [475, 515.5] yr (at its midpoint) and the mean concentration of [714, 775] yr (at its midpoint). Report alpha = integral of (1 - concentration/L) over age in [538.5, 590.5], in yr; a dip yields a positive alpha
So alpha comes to 1.2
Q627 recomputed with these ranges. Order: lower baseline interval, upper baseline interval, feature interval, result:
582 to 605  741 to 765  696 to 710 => -1.0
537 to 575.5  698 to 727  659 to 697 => -0.6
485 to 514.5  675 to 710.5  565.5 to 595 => 1.0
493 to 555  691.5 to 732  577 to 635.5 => 3.5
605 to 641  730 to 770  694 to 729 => -2.1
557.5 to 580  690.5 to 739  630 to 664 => -2.6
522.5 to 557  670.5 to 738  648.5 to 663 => -2.6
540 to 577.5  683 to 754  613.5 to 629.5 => 0.6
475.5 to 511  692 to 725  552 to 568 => 0.4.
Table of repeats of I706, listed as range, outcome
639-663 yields 64.7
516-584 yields 62.5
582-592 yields 58.8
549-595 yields 60.7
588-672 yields 58.7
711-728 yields 54.7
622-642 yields 56.5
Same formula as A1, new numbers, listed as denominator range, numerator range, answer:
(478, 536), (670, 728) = 0.86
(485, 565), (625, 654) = 0.93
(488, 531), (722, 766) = 0.81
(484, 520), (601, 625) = 0.86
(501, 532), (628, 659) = 0.97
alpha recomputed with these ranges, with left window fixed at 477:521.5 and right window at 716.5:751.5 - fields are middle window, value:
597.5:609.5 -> 1.15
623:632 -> 0.12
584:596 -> 0.41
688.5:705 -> -1.24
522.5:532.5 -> 0.08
